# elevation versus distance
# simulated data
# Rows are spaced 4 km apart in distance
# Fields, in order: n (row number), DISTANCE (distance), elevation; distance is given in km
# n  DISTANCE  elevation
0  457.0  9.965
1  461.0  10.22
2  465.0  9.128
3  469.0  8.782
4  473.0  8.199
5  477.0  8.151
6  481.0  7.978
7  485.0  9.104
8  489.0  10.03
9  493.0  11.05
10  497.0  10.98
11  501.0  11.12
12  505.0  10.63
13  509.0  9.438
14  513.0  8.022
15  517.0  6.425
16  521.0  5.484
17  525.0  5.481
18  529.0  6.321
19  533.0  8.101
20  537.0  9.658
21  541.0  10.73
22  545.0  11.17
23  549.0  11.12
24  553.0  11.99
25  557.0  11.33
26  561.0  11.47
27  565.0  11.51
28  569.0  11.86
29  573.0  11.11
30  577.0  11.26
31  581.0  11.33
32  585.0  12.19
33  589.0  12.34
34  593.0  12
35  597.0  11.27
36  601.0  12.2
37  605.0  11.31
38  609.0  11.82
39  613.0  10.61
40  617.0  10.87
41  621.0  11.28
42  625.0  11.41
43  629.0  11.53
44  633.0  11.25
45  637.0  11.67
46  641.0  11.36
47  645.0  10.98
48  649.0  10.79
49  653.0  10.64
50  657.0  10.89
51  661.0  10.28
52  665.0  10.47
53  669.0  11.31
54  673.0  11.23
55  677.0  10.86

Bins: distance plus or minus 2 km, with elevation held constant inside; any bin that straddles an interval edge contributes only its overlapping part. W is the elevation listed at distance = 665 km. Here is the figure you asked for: 10.47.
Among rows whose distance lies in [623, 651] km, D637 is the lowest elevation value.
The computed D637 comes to 10.79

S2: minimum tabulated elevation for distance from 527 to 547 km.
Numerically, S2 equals 6.321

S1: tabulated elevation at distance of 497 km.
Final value 10.98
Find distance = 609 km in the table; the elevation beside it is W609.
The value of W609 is 11.82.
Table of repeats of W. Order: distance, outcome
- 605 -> 11.31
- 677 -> 10.86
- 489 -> 10.03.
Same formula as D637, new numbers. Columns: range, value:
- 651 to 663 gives 10.28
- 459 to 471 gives 8.782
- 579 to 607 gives 11.27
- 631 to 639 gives 11.25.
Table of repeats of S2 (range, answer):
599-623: 10.61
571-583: 11.11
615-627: 10.87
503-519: 6.425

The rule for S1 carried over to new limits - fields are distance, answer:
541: 10.73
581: 11.33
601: 12.2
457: 9.965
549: 11.12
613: 10.61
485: 9.104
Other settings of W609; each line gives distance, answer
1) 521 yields 5.484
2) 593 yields 12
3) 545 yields 11.17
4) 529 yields 6.321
